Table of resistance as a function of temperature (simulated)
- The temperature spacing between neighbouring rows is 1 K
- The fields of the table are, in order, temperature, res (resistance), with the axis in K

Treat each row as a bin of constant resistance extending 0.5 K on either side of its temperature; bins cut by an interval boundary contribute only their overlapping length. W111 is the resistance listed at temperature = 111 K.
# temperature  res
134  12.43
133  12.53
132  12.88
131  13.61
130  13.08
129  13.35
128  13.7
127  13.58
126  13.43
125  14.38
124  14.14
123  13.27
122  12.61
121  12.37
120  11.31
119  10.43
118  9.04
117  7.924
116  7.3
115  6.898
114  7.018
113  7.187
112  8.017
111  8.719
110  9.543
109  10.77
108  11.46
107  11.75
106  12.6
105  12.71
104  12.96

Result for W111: 8.719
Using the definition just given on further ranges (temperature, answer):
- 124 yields 14.14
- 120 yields 11.31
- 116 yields 7.3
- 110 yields 9.543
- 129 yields 13.35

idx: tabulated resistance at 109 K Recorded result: 10.77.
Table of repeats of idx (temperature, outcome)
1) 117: 7.924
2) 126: 13.43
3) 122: 12.61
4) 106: 12.6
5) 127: 13.58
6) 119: 10.43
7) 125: 14.38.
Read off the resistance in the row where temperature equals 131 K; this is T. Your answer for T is 13.61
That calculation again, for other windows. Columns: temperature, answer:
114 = 7.018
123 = 13.27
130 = 13.08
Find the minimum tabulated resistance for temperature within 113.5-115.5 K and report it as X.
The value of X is 6.898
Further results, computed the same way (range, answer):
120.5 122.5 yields 12.37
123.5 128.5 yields 13.43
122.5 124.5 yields 13.27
